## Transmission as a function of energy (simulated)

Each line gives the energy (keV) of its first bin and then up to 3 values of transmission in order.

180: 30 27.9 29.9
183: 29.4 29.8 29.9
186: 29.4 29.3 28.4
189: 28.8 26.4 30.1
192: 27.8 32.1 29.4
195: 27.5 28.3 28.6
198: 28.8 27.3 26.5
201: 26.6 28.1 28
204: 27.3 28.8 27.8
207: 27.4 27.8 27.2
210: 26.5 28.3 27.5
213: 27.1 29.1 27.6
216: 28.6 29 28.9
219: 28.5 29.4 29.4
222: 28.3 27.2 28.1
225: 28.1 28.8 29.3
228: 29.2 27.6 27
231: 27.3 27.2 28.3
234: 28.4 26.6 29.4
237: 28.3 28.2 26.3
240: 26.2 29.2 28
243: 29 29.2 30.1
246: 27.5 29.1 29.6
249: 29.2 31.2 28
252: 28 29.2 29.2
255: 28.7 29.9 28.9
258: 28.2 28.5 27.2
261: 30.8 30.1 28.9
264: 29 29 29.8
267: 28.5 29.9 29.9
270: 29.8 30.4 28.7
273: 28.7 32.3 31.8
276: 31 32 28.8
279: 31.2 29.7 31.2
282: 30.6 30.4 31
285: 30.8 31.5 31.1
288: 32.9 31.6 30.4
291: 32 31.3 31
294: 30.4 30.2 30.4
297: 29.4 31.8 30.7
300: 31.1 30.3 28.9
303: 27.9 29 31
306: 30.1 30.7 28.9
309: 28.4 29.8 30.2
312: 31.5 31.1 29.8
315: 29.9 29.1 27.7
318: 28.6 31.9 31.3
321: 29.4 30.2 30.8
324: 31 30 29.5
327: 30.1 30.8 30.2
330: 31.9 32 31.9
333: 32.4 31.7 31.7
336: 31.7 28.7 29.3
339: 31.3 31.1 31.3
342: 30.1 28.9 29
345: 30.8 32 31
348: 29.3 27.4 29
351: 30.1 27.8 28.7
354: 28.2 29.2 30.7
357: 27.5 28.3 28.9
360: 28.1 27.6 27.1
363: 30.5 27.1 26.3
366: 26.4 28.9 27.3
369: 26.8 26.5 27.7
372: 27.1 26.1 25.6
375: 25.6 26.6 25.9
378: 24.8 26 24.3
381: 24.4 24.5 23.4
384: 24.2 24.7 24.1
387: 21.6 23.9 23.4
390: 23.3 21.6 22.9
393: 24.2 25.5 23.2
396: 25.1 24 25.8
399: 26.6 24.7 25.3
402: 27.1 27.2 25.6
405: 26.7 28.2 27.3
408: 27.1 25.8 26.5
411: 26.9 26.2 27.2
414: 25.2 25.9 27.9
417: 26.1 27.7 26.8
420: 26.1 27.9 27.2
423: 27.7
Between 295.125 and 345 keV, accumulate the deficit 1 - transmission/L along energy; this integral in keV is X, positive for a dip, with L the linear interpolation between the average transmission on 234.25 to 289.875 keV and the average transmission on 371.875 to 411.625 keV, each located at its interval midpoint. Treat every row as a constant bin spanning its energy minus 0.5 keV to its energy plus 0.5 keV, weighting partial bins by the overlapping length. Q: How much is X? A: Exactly -5.0 keV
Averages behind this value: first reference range 29.5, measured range 30.3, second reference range 25.2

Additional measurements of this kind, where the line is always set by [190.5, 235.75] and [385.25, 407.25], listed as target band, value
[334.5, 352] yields -2.9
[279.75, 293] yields -2.1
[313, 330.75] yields -2.7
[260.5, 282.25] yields -2.4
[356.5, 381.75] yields -1.5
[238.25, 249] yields -0.3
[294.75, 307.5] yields -1.7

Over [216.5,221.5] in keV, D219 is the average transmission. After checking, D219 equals 29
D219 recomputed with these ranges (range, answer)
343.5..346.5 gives 30.6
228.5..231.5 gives 27.3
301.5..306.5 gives 29.4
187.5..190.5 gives 27.9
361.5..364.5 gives 28.2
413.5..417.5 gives 26.3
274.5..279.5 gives 31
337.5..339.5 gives 30.3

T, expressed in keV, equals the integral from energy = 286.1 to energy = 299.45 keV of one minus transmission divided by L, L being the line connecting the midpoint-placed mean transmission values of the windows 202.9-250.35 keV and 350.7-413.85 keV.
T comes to -1.8 keV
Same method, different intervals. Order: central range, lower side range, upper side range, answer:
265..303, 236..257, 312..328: -1.4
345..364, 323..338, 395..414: 0.3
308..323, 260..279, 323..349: 0.3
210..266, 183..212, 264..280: 1.4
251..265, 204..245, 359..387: -0.6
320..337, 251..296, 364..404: -2.0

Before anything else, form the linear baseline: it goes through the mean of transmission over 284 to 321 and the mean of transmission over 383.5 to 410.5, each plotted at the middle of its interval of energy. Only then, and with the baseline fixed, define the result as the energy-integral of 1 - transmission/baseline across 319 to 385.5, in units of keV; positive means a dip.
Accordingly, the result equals -2.6 keV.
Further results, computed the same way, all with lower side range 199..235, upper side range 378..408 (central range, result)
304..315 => -1.6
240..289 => -4.7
